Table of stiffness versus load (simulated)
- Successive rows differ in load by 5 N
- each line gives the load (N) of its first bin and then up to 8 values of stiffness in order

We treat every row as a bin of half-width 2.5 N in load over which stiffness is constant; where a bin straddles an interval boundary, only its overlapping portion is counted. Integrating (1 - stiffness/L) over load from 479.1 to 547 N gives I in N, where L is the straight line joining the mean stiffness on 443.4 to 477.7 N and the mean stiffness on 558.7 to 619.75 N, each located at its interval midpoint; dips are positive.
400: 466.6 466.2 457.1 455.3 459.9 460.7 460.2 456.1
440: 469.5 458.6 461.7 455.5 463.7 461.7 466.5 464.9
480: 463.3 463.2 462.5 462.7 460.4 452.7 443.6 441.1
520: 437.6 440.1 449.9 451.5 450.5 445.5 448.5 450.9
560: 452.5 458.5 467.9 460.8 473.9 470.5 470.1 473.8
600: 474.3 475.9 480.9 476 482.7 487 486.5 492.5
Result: 2.0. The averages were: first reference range 462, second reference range 470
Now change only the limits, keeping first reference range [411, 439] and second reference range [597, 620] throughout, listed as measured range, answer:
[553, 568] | 0.6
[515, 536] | 1.1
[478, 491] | 0.1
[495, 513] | 0.5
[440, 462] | 0.0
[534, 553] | 0.9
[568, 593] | 0.3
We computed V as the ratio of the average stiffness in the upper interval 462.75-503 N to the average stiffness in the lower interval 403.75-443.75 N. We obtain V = 1.0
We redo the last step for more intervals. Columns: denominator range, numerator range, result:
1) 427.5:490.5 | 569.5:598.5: 1.02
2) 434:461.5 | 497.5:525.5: 0.97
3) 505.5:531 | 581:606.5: 1.07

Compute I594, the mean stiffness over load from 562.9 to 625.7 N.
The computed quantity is 473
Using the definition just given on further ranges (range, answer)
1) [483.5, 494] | 463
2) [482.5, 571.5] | 452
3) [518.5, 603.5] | 458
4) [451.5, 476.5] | 462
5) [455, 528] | 456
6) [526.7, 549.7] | 449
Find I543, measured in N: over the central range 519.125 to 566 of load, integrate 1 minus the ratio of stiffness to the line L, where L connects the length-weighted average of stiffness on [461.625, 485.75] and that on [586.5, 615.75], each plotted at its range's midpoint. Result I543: 2.1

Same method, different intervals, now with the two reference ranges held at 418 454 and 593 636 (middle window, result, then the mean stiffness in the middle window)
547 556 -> 0.5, 449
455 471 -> 0.0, 462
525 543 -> 0.9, 449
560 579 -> 0.5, 462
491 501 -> 0.1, 462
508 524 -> 1.0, 441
